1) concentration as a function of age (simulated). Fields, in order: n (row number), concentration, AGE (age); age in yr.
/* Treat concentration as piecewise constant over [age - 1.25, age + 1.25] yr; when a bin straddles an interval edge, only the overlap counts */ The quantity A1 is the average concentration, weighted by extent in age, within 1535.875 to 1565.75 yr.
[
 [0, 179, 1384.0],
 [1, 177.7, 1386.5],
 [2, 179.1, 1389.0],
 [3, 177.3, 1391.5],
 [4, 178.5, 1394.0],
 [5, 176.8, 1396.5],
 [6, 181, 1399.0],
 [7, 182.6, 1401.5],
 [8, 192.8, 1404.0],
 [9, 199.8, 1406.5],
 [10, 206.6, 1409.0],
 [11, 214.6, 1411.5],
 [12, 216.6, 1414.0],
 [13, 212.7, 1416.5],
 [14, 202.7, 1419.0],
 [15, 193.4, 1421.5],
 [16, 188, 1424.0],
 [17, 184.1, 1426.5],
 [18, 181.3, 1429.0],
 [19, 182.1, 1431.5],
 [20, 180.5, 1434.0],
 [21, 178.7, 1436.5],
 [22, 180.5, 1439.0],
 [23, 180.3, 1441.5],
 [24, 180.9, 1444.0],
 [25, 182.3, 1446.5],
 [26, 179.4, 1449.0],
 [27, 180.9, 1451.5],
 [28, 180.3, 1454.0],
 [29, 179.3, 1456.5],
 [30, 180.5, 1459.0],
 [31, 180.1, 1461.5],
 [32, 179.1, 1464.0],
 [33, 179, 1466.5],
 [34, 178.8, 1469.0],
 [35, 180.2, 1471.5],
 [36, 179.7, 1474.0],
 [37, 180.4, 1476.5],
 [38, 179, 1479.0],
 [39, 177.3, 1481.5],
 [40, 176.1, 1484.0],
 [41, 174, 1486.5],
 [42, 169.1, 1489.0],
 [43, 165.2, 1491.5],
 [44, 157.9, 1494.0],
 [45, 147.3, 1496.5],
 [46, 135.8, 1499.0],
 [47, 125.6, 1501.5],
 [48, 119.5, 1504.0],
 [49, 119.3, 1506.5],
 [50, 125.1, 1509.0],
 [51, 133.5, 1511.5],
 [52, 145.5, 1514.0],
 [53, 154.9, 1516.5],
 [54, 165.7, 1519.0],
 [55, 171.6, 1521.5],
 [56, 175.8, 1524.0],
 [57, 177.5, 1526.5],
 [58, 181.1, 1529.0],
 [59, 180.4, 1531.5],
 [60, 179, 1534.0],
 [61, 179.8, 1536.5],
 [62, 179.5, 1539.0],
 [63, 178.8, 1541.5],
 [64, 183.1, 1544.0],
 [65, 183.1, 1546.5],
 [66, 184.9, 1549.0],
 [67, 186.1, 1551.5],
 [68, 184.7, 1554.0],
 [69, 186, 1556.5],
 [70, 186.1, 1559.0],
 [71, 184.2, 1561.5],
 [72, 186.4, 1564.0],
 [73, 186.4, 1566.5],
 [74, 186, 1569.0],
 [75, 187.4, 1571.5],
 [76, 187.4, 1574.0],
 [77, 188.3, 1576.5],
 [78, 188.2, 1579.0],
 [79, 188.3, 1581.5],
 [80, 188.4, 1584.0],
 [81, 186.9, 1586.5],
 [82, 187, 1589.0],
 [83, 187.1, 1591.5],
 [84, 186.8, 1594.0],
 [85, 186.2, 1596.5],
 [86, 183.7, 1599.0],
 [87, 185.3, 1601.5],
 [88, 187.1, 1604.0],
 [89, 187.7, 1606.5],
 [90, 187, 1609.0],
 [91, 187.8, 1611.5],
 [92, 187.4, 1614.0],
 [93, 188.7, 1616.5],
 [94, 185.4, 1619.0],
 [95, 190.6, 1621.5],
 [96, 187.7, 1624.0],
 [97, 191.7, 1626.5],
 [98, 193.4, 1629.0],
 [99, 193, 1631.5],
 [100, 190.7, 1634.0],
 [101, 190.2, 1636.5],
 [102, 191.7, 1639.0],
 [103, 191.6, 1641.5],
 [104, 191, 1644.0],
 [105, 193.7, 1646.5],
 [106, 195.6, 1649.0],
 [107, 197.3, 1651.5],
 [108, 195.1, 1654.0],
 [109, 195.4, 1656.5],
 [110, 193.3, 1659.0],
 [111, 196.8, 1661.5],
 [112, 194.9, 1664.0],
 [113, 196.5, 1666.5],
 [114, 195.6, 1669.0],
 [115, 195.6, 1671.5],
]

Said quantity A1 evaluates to 184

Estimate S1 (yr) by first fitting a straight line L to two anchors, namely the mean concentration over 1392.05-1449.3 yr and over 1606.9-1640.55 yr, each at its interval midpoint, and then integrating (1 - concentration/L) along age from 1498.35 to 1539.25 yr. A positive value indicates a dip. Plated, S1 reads 7.32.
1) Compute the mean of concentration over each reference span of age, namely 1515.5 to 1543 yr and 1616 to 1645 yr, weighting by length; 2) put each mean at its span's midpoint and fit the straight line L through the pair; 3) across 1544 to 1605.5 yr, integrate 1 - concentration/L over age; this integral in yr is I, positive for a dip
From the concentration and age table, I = -1.43 yr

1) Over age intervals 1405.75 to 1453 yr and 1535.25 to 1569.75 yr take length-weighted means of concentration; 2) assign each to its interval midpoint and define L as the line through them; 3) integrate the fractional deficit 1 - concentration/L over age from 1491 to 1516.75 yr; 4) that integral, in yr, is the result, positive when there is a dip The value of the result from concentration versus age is 6.7 yr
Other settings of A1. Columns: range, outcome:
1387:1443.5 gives 189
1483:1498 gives 164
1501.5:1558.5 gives 166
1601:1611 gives 187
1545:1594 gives 186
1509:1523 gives 152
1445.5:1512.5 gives 165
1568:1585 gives 188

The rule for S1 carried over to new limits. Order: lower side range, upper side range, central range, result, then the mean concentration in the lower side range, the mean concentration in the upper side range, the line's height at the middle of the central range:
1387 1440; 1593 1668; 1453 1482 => 1.61 yr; 190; 191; 190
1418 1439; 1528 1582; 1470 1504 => 3.95 yr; 186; 184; 185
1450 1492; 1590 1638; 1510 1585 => 1.95 yr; 178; 188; 183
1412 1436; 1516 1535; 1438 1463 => 1.07 yr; 194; 174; 189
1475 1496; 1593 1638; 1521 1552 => -0.34 yr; 172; 188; 178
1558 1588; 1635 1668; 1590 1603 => 0.22 yr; 187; 194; 189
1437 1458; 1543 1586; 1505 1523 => 3.78 yr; 180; 186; 184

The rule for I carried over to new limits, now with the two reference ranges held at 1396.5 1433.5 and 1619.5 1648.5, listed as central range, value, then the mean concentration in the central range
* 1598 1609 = 0.3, 186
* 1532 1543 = 0.8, 179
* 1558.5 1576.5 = 0.6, 186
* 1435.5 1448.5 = 0.9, 181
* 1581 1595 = 0.3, 187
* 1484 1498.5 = 2.3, 162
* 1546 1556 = 0.4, 185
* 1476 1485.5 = 0.8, 178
